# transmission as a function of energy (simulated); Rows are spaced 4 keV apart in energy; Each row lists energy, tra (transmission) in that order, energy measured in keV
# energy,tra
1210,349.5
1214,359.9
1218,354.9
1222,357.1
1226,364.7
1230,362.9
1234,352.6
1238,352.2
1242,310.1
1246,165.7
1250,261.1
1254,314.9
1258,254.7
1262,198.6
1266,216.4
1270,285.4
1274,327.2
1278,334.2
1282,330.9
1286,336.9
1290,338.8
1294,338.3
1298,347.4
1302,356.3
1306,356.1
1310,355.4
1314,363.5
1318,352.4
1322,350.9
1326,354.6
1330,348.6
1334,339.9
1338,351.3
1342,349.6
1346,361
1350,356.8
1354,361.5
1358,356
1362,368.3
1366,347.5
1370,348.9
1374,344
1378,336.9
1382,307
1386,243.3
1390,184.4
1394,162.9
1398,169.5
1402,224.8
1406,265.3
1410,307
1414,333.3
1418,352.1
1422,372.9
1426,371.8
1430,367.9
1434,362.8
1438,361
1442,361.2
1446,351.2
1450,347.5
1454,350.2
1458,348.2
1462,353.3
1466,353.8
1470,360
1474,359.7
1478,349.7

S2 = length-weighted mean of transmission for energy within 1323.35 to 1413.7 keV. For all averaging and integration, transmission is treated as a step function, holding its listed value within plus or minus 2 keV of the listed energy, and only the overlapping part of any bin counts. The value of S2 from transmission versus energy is 309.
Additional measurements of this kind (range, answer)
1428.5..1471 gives 356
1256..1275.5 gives 255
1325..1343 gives 348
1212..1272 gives 301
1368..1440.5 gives 301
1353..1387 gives 337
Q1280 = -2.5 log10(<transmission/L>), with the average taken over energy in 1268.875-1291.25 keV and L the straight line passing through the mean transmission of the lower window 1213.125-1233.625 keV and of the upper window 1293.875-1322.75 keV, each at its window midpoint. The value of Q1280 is 0.09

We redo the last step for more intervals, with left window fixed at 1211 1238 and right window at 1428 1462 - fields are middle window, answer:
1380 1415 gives 0.422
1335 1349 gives 0.011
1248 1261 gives 0.302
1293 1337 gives 0.017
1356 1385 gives 0.050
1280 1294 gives 0.067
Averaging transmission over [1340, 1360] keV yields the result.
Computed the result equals 357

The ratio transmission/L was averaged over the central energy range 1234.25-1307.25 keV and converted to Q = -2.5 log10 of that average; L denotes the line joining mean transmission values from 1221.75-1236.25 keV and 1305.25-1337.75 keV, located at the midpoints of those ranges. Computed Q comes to 0.18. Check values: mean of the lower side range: 359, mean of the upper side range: 352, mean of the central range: 302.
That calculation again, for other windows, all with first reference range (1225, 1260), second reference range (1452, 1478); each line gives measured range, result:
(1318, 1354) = -0.090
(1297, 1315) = -0.124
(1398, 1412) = 0.326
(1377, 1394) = 0.312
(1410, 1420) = 0.022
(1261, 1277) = 0.165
